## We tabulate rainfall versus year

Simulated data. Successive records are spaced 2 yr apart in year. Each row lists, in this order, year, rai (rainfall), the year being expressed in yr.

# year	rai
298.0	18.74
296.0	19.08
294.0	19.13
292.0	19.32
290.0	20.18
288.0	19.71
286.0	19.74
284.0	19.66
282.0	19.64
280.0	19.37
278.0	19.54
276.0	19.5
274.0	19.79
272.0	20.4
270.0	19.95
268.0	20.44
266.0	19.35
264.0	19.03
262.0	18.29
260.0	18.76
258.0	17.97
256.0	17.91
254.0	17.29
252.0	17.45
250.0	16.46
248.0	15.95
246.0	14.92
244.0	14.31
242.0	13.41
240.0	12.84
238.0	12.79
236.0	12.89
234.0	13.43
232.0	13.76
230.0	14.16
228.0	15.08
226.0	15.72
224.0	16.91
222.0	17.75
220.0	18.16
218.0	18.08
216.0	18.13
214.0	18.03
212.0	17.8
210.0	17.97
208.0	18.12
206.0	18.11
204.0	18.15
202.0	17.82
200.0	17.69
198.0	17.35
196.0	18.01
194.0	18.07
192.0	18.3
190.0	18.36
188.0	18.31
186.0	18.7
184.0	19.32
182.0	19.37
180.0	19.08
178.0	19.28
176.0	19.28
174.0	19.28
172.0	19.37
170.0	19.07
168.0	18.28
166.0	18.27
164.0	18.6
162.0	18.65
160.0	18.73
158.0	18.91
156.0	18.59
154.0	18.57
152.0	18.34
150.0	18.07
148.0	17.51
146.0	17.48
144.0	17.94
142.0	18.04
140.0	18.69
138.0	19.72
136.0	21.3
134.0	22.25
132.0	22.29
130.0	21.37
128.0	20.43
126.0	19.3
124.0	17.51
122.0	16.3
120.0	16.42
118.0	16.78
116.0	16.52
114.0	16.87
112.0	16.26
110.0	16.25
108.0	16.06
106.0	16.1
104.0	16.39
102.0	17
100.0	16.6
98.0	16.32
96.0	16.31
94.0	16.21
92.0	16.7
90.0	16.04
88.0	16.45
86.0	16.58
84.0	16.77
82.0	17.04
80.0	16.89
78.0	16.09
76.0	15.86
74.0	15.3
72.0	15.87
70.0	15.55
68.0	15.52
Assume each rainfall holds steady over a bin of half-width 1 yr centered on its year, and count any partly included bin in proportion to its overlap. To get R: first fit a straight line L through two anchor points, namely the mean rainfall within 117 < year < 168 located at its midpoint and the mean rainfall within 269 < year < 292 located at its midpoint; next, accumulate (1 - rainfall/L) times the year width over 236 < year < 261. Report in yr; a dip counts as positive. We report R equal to 4.9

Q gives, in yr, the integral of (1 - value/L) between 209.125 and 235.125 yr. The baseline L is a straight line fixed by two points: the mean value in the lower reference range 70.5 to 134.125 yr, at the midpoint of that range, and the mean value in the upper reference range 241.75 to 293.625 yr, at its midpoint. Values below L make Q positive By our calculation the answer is 2.3 yr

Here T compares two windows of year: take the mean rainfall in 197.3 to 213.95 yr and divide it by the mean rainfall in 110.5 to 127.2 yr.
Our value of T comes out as 1.05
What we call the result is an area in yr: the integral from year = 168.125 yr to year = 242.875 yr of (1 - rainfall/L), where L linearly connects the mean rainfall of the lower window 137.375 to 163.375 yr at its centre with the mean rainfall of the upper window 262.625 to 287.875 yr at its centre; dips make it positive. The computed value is 6.60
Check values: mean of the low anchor 18.4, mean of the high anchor 19.7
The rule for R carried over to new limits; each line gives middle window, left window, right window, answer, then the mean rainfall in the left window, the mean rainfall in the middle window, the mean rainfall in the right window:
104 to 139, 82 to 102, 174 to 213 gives -2.5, 16.5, 18.3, 18.4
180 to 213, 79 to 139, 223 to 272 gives -2.9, 17.6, 18.2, 16.3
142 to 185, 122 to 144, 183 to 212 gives 0.8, 19.8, 18.7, 18.2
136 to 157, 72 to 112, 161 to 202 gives -0.8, 16.4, 18.4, 18.6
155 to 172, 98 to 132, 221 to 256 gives -2.3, 17.4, 18.7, 15.1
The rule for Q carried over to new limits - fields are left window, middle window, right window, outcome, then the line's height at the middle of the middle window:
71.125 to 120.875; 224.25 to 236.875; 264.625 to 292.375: 3.0 yr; 18.9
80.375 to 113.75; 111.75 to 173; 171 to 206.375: -4.0 yr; 17.5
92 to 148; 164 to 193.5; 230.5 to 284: -2.2 yr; 17.6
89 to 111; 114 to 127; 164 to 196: -0.1 yr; 17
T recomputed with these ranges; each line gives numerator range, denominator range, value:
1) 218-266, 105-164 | 0.87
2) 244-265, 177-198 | 0.93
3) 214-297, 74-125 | 1.06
